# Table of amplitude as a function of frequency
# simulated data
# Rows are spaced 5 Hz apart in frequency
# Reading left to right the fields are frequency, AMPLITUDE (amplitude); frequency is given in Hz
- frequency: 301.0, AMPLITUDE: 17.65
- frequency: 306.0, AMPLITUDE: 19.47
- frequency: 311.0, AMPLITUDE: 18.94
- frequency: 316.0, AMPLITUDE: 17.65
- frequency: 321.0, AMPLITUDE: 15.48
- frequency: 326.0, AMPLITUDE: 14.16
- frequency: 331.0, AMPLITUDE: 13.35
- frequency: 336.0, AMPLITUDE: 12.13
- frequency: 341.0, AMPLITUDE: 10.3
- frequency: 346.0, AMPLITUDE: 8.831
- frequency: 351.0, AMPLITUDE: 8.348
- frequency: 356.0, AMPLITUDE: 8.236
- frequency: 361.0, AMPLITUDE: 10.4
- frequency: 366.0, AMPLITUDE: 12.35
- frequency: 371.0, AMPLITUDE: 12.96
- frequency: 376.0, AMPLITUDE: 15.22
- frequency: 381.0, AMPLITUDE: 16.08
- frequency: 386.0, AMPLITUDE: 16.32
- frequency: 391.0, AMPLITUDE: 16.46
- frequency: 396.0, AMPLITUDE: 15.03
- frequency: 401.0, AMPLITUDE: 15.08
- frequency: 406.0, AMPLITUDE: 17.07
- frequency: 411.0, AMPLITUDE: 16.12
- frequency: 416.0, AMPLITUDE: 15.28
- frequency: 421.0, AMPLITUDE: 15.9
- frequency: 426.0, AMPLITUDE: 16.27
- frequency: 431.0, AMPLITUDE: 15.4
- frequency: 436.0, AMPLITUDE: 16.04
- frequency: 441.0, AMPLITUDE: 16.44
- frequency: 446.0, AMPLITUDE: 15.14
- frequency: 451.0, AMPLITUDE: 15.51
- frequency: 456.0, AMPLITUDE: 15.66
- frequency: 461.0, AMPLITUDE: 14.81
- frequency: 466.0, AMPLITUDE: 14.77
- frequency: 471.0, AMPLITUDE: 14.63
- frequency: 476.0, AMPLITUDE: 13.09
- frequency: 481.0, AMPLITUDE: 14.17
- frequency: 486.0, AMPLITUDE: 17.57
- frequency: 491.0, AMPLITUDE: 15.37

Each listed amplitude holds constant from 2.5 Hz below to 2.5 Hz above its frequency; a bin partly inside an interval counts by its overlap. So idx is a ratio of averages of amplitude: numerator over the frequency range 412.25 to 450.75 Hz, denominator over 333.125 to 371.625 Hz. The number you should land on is 1.5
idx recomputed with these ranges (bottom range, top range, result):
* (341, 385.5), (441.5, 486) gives 1.28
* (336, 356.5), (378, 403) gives 1.68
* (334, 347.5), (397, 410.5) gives 1.52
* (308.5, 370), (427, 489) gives 1.22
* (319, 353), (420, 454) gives 1.34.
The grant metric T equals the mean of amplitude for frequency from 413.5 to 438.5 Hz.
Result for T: 15.8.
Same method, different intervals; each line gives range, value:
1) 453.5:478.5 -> 14.6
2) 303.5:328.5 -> 17.1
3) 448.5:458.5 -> 15.6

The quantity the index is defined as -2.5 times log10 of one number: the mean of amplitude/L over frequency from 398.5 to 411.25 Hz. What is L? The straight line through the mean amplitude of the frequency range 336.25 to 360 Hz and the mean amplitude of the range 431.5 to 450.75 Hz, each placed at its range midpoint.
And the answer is -0.21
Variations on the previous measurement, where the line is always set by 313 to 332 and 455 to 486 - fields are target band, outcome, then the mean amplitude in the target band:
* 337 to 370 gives 0.459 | 10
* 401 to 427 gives -0.073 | 16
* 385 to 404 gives -0.045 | 15.7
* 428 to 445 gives -0.072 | 15.9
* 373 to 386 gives -0.038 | 15.7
